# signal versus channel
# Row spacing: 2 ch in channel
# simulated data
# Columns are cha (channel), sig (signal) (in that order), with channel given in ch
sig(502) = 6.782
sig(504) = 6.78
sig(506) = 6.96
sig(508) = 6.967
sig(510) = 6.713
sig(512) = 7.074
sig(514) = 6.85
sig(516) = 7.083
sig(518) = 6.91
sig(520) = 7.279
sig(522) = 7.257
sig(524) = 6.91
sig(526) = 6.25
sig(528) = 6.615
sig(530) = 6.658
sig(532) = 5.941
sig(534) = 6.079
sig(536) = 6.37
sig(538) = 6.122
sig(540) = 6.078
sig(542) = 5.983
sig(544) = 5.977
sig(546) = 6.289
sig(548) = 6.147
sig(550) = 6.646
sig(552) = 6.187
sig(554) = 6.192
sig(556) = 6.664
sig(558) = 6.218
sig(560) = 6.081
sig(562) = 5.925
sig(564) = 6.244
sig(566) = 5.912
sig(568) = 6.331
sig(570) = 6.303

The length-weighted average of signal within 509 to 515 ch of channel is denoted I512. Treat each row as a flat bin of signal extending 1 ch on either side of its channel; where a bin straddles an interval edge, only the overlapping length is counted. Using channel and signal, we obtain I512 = 6.88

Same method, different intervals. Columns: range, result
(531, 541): 6.12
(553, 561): 6.29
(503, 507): 6.87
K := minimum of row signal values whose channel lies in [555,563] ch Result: 5.925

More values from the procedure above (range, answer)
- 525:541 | 5.941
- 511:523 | 6.85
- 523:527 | 6.25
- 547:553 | 6.147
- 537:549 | 5.977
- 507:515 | 6.713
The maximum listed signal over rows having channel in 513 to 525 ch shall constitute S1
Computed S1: 7.279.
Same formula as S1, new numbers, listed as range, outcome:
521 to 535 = 7.257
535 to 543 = 6.37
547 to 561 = 6.664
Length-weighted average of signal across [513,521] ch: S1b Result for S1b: 7.03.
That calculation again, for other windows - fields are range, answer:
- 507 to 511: 6.84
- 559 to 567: 6.04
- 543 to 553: 6.25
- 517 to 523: 7.15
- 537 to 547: 6.09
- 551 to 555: 6.19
